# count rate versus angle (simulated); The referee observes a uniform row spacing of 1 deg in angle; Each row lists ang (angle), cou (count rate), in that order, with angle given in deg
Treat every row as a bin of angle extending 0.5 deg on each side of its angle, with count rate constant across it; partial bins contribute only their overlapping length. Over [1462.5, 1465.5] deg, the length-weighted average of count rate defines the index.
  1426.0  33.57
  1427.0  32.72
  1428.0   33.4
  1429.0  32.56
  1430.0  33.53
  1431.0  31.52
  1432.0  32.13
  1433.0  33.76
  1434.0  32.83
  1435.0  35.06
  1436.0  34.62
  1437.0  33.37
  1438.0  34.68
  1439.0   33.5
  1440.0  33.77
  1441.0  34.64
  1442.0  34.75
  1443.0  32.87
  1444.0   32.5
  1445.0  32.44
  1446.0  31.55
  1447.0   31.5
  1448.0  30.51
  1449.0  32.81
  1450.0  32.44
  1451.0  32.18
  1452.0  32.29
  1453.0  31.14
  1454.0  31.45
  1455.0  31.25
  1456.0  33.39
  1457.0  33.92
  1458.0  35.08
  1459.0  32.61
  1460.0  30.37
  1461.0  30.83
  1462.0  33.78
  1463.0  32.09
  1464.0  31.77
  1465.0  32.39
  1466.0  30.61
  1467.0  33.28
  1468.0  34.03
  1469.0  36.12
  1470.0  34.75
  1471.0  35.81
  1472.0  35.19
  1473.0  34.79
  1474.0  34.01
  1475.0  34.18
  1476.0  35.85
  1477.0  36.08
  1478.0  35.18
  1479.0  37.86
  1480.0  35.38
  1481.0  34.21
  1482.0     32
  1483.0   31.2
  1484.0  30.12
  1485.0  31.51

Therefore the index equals 32.1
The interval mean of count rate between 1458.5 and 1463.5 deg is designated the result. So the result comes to 31.9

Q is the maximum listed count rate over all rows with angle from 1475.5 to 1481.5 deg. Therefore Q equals 37.86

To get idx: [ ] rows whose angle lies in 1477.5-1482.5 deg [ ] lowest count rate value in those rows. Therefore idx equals 32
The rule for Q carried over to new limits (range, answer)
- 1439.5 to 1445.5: 34.75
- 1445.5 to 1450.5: 32.81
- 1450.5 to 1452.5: 32.29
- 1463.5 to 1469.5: 36.12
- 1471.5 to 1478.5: 36.08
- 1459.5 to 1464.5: 33.78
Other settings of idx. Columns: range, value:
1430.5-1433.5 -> 31.52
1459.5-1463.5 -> 30.37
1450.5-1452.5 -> 32.18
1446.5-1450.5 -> 30.51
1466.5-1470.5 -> 33.28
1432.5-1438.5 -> 32.83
